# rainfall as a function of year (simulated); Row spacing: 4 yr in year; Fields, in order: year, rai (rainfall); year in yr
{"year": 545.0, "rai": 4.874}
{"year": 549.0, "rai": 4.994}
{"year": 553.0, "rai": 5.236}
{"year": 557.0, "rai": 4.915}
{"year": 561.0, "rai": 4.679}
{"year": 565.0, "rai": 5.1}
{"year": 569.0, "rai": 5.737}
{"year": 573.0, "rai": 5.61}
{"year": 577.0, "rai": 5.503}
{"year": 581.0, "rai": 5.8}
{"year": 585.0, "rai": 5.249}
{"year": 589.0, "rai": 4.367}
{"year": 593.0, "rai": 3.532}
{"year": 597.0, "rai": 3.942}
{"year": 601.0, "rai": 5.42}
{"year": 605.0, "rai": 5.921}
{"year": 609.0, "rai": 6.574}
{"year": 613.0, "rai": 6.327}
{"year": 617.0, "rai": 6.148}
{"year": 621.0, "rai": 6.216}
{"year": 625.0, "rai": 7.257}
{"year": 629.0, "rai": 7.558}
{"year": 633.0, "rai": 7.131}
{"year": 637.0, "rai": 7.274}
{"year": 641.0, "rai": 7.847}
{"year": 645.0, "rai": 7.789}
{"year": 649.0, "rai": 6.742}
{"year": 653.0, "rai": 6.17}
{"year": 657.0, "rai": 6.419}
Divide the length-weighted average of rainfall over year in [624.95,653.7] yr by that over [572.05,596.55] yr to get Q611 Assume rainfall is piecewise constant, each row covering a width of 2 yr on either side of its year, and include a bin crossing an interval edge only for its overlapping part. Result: 1.48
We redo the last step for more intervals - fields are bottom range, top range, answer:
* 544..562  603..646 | 1.39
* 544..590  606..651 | 1.34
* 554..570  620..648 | 1.44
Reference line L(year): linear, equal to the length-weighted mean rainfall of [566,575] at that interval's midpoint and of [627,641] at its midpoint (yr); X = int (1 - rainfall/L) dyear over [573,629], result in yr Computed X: 7.38 yr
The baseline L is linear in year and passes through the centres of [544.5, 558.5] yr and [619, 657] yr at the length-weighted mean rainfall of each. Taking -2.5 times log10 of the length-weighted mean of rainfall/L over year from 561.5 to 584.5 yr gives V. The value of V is 0.012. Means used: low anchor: 5.02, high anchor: 7.07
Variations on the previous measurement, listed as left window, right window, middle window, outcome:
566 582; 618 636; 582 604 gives 0.30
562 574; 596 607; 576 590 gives 0.01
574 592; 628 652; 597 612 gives 0.05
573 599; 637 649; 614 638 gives -0.03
